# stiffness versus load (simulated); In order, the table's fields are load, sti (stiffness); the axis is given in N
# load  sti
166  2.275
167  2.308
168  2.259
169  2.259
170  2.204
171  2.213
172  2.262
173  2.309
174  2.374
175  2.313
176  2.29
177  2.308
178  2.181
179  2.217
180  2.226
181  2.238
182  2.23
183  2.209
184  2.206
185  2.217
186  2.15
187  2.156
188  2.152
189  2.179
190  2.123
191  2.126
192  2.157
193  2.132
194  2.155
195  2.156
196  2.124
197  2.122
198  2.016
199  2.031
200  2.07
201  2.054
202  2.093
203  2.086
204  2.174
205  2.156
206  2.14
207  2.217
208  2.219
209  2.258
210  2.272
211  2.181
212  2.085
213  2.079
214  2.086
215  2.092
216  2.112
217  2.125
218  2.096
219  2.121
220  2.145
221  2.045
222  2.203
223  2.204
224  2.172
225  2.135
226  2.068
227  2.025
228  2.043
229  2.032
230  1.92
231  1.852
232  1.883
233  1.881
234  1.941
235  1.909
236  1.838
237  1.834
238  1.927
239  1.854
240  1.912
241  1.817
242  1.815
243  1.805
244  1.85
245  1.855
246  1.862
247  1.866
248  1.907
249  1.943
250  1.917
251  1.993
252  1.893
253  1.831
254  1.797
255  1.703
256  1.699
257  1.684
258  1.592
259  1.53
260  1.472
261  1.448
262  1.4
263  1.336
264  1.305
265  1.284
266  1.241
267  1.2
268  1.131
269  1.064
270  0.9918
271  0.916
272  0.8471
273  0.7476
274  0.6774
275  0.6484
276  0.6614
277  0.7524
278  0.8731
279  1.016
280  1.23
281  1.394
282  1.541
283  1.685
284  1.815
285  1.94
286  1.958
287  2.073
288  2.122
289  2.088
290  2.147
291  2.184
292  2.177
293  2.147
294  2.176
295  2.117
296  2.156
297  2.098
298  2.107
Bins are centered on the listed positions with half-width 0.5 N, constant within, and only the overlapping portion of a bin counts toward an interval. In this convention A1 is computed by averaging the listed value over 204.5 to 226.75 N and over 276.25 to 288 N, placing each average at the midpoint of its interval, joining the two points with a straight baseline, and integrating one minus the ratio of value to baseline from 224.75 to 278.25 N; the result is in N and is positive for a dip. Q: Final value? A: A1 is 6.9 N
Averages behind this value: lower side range 2.14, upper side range 1.49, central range 1.58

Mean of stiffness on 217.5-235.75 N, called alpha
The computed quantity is 2.03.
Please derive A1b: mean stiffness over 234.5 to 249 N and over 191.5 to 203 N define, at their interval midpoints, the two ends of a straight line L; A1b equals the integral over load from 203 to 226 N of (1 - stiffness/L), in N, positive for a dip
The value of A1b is -1.6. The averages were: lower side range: 2.1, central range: 2.15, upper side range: 1.86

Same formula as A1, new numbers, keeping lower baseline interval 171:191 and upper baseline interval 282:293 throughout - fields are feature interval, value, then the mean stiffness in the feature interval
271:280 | 5.40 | 0.811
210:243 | 1.81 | 2.01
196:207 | 0.41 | 2.1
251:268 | 4.41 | 1.53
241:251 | 1.04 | 1.87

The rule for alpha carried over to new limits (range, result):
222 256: 1.92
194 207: 2.11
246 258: 1.83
